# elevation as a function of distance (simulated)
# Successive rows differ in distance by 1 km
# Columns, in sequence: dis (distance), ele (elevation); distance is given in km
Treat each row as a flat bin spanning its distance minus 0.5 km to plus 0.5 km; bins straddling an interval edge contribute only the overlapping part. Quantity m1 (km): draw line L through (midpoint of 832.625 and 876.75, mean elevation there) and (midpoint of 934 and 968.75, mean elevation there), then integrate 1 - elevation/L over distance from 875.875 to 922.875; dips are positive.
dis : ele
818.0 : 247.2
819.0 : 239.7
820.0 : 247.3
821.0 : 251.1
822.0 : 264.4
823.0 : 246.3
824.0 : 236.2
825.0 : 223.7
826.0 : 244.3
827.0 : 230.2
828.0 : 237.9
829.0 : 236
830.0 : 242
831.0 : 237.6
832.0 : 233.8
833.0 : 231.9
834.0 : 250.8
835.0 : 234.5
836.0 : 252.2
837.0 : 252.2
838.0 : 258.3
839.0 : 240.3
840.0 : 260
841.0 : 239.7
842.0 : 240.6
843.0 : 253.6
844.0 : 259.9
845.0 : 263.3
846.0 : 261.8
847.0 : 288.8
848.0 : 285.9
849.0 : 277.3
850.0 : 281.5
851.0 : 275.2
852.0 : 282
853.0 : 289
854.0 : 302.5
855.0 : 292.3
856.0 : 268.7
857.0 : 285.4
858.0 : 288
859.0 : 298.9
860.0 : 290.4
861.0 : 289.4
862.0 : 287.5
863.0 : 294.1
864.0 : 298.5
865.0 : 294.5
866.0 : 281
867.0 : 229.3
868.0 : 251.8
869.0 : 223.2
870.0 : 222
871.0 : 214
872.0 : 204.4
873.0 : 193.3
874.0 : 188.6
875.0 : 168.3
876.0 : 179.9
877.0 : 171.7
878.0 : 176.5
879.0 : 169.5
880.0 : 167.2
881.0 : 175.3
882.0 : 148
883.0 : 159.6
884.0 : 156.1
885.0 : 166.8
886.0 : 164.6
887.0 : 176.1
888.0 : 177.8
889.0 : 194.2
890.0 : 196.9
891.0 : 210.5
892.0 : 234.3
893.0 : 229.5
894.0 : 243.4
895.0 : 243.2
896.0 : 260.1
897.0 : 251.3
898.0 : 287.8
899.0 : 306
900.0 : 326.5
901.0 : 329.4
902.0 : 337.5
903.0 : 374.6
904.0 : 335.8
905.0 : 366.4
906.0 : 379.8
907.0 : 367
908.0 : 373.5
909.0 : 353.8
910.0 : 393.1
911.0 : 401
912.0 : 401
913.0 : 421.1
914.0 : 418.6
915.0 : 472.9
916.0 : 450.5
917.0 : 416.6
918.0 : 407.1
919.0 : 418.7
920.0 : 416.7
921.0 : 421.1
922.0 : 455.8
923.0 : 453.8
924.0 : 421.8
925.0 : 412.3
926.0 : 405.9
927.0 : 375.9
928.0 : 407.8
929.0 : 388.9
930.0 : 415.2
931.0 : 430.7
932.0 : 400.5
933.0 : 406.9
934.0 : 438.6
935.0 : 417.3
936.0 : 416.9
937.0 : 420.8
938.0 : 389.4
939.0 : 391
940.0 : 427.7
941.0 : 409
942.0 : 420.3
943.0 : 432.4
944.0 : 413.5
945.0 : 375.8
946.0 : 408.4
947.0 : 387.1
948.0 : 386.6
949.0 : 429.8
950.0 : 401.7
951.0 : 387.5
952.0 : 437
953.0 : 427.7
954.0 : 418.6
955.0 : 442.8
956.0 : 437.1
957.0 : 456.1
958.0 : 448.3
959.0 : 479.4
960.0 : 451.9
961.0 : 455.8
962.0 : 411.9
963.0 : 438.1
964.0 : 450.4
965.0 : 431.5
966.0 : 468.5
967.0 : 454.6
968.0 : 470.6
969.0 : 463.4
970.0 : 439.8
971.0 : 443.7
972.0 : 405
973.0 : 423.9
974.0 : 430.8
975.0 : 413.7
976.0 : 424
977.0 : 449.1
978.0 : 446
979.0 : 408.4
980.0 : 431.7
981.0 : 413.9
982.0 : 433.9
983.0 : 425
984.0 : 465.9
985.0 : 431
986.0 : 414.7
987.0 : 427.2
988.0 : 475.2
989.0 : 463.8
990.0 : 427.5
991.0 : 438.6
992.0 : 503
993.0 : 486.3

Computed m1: 6.1 km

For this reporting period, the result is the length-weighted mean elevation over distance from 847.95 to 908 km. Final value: 251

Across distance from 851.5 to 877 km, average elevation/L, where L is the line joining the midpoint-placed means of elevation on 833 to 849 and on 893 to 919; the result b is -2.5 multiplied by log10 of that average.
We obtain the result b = 0.14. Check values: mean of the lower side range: 256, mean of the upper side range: 355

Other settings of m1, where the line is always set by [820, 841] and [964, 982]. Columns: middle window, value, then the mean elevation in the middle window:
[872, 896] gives 9.7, 188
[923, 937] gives -1.3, 413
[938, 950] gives -0.3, 406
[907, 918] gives -1.7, 408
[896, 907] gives 0.4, 328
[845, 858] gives -0.5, 282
